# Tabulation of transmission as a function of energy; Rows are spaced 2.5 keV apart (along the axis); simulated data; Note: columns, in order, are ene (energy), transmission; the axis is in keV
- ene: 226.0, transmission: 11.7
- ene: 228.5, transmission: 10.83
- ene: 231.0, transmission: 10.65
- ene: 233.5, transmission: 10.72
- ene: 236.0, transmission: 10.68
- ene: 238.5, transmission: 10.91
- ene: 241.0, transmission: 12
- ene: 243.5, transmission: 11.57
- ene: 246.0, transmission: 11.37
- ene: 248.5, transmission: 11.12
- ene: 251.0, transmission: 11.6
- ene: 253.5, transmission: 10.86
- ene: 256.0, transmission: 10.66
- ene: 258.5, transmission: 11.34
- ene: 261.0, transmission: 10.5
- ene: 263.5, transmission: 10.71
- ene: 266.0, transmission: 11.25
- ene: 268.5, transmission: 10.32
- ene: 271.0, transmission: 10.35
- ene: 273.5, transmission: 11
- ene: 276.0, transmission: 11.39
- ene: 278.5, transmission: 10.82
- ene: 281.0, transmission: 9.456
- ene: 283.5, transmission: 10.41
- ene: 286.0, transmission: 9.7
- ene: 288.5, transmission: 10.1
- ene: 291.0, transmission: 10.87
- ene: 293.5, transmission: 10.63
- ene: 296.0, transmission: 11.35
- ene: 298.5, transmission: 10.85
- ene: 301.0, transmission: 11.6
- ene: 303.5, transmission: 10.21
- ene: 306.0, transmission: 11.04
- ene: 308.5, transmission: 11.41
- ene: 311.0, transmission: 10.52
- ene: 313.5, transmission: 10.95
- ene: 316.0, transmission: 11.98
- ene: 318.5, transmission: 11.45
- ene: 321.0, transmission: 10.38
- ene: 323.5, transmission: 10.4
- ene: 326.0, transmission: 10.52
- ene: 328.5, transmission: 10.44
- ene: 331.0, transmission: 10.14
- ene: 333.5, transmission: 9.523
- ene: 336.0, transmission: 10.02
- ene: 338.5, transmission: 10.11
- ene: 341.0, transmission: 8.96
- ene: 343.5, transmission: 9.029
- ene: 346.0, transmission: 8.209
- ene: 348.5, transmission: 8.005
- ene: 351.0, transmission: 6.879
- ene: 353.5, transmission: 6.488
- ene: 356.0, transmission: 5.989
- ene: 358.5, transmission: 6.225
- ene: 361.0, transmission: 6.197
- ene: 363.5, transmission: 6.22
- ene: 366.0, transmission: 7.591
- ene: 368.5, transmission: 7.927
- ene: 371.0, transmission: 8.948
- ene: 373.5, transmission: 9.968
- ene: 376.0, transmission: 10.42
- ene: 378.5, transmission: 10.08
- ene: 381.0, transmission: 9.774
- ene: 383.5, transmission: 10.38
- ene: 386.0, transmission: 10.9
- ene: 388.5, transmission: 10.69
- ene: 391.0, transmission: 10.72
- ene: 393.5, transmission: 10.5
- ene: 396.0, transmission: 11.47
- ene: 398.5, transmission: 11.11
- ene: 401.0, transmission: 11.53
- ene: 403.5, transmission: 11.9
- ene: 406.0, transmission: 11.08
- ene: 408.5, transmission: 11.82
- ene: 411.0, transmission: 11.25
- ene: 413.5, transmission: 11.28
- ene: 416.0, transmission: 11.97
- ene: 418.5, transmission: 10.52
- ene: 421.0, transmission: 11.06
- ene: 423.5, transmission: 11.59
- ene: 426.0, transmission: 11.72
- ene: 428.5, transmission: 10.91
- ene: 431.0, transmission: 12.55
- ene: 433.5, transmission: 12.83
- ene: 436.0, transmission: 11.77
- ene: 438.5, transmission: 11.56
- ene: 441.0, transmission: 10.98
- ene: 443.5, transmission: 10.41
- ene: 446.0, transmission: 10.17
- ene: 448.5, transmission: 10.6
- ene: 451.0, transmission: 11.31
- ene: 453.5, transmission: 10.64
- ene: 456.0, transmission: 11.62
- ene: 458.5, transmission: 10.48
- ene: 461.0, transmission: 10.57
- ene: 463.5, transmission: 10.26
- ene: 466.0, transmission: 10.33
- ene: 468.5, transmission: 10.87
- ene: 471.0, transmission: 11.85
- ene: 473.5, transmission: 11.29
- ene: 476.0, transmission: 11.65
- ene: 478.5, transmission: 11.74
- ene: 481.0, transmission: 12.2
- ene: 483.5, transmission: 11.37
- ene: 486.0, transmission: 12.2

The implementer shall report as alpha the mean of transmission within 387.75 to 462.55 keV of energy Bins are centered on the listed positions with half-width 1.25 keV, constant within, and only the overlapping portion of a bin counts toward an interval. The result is 11.2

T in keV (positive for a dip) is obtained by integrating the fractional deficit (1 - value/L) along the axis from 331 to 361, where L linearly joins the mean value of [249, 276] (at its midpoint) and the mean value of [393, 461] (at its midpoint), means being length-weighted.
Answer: 8.0 keV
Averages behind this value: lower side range 10.9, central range 8.13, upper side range 11.3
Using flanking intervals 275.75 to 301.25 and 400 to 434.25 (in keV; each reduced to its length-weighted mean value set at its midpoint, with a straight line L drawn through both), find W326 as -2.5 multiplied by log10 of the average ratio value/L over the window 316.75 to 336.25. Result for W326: 0.05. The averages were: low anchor 10.6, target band 10.4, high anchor 11.6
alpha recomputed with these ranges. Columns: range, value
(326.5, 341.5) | 9.94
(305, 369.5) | 9.1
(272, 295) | 10.5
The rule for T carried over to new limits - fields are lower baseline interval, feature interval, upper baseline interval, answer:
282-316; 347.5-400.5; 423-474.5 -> 9.9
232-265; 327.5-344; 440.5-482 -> 1.9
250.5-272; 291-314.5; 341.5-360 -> -4.5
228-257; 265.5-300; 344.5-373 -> -3.0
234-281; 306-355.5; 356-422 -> 3.3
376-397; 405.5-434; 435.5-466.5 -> -2.3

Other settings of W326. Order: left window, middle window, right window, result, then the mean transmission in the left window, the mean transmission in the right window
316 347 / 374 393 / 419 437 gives 0.05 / 10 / 11.7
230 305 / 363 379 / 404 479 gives 0.25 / 10.8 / 11.2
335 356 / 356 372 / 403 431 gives 0.28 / 8.3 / 11.4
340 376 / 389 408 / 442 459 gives -0.23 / 7.7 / 10.8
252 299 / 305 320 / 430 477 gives -0.04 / 10.7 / 11.1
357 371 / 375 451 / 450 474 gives -0.24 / 7.01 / 10.9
